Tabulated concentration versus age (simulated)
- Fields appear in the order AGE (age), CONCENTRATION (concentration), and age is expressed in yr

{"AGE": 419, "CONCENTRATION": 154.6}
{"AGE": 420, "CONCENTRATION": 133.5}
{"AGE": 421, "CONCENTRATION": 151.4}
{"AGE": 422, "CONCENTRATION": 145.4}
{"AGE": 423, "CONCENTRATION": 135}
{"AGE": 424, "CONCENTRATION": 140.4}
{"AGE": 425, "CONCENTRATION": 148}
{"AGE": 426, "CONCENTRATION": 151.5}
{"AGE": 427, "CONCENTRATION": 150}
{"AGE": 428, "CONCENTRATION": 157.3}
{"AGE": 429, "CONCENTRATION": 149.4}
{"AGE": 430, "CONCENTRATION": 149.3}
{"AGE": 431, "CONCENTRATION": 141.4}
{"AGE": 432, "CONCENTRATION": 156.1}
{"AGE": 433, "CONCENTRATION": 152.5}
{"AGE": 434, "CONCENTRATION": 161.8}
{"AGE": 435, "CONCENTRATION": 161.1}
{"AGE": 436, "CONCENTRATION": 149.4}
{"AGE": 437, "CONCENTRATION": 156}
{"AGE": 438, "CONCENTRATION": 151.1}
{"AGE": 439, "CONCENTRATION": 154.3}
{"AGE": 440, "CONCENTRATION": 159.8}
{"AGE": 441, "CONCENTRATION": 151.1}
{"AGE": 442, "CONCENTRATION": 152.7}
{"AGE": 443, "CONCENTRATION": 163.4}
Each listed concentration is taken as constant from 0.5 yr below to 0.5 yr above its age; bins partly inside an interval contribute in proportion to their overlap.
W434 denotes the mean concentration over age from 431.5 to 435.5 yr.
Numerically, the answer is 158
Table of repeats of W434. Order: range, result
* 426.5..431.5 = 149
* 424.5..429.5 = 151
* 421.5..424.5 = 140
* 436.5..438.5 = 154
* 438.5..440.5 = 157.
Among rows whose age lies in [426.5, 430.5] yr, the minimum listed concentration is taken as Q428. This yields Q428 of 149.3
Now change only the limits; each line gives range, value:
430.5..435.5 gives 141.4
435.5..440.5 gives 149.4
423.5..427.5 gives 140.4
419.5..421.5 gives 133.5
